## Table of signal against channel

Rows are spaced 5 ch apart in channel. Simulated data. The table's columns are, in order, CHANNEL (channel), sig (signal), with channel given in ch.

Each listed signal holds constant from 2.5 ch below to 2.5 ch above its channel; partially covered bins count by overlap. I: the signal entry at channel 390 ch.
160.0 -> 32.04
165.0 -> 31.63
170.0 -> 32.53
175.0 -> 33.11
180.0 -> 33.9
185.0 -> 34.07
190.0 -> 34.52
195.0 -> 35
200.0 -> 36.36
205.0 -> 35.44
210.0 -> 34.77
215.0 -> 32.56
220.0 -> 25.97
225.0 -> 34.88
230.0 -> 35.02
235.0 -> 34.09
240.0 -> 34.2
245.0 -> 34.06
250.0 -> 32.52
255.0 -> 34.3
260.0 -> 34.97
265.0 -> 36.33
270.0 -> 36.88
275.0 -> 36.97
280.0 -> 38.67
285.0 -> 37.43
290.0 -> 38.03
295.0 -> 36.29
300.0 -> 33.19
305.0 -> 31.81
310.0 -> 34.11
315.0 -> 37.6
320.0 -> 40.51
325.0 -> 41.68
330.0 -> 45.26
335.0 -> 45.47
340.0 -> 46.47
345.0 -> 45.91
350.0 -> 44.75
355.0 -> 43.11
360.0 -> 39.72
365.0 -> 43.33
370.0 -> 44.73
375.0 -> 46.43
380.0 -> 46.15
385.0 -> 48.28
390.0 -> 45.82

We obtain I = 45.82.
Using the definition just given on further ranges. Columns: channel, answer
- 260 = 34.97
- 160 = 32.04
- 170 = 32.53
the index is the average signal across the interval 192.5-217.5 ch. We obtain 34.8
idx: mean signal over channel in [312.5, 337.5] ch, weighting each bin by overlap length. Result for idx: 42.1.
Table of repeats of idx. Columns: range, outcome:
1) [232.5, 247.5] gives 34.1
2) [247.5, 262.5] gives 33.9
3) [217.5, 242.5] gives 32.8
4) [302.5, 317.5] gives 34.5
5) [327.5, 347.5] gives 45.8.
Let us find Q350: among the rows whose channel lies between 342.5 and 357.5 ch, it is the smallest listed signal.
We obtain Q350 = 43.11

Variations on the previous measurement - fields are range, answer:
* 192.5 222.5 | 25.97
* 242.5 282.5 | 32.52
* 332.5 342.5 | 45.47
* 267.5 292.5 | 36.88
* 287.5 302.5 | 33.19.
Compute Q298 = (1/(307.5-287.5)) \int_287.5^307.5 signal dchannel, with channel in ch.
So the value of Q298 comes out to 34.8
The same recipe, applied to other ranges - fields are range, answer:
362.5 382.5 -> 45.2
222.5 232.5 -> 35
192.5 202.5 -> 35.7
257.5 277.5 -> 36.3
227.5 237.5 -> 34.6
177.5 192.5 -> 34.2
